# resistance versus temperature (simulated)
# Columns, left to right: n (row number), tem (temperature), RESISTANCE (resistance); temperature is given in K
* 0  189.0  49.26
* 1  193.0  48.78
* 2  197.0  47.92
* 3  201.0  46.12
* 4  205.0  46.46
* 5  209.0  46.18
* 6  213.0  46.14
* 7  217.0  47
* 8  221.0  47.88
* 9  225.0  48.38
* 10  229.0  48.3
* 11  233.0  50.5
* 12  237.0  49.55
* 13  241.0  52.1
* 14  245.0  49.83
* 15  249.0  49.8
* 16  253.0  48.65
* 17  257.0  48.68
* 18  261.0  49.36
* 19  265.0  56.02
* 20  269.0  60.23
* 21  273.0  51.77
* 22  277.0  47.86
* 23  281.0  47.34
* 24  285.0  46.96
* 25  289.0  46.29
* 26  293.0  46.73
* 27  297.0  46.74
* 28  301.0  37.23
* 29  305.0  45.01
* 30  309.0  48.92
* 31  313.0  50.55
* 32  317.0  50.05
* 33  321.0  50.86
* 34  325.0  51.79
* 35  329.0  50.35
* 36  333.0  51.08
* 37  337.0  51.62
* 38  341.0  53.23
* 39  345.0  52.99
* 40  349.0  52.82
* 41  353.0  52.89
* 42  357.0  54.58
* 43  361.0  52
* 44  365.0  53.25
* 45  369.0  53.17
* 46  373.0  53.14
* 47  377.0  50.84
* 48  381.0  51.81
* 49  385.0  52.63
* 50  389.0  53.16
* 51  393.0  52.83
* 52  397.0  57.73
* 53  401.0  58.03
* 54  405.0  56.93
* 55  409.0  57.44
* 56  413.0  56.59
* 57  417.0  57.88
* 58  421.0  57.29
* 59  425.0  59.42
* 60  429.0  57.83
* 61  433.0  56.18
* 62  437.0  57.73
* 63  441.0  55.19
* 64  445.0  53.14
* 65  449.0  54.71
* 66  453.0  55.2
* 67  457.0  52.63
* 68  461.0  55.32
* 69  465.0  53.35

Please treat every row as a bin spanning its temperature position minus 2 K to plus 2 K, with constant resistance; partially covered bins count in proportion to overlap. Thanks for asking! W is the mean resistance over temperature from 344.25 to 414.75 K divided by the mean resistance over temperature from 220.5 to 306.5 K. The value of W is 1.11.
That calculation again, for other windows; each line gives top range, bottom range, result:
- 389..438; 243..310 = 1.17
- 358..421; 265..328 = 1.12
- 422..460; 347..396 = 1.06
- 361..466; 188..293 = 1.12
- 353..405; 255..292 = 1.07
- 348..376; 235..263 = 1.07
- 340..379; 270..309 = 1.13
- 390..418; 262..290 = 1.11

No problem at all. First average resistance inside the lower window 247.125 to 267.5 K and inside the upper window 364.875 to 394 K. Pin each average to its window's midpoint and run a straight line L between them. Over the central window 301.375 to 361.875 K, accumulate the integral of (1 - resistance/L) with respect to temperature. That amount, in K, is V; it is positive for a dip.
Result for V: 1.2 K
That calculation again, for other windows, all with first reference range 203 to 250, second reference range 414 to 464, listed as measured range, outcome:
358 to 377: 0.25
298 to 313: 1.89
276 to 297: 1.51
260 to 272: -1.33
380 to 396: 0.36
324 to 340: 0.28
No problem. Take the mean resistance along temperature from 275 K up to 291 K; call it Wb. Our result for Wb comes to 47.1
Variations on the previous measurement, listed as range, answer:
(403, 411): 57.2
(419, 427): 58.4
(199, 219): 46.4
